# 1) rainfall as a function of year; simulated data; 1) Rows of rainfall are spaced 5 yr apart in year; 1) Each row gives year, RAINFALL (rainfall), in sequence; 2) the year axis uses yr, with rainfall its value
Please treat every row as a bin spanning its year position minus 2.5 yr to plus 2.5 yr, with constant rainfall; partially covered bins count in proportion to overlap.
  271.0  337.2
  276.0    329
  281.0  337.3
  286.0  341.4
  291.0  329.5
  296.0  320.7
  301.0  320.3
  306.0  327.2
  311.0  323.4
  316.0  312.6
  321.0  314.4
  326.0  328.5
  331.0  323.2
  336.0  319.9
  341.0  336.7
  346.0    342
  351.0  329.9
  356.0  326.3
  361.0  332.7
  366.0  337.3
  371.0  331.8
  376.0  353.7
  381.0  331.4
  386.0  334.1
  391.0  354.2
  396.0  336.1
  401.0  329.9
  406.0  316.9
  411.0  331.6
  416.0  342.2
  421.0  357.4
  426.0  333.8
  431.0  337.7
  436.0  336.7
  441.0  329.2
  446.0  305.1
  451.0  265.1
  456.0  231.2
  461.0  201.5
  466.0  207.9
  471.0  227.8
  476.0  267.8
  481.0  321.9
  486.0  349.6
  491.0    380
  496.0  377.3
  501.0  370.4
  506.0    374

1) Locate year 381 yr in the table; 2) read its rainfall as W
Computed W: 331.4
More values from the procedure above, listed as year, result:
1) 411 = 331.6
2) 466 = 207.9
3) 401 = 329.9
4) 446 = 305.1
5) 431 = 337.7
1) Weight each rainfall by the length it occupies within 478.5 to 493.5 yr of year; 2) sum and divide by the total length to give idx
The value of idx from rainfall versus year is 350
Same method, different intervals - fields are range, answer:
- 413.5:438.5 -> 342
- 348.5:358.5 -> 328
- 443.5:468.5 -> 242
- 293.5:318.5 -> 321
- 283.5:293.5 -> 335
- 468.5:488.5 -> 292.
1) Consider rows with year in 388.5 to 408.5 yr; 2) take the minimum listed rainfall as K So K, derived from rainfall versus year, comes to 316.9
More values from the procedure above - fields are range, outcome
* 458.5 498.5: 201.5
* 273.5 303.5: 320.3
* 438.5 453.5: 265.1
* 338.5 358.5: 326.3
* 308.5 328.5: 312.6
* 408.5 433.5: 331.6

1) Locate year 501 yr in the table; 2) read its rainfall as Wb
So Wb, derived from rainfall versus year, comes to 370.4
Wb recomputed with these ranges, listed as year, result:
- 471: 227.8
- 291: 329.5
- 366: 337.3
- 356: 326.3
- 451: 265.1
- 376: 353.7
